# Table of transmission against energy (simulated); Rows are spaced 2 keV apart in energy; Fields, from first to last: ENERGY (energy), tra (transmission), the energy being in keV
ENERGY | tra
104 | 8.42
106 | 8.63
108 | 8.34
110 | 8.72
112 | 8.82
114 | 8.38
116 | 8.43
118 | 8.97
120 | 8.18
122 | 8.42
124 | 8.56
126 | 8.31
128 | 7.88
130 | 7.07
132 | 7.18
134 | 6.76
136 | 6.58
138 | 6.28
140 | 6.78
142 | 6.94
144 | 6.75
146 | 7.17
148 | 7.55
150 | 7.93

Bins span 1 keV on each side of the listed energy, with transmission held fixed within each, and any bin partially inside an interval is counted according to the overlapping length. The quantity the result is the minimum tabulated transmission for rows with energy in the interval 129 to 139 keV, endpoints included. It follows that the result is 6.28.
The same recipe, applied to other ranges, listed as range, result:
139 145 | 6.75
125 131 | 7.07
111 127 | 8.18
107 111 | 8.34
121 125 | 8.42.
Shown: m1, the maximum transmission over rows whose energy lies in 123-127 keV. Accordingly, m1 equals 8.56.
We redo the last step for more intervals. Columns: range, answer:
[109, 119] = 8.97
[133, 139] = 6.76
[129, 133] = 7.18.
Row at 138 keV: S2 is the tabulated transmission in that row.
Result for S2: 6.28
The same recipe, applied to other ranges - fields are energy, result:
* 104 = 8.42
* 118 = 8.97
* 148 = 7.55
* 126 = 8.31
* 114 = 8.38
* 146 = 7.17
